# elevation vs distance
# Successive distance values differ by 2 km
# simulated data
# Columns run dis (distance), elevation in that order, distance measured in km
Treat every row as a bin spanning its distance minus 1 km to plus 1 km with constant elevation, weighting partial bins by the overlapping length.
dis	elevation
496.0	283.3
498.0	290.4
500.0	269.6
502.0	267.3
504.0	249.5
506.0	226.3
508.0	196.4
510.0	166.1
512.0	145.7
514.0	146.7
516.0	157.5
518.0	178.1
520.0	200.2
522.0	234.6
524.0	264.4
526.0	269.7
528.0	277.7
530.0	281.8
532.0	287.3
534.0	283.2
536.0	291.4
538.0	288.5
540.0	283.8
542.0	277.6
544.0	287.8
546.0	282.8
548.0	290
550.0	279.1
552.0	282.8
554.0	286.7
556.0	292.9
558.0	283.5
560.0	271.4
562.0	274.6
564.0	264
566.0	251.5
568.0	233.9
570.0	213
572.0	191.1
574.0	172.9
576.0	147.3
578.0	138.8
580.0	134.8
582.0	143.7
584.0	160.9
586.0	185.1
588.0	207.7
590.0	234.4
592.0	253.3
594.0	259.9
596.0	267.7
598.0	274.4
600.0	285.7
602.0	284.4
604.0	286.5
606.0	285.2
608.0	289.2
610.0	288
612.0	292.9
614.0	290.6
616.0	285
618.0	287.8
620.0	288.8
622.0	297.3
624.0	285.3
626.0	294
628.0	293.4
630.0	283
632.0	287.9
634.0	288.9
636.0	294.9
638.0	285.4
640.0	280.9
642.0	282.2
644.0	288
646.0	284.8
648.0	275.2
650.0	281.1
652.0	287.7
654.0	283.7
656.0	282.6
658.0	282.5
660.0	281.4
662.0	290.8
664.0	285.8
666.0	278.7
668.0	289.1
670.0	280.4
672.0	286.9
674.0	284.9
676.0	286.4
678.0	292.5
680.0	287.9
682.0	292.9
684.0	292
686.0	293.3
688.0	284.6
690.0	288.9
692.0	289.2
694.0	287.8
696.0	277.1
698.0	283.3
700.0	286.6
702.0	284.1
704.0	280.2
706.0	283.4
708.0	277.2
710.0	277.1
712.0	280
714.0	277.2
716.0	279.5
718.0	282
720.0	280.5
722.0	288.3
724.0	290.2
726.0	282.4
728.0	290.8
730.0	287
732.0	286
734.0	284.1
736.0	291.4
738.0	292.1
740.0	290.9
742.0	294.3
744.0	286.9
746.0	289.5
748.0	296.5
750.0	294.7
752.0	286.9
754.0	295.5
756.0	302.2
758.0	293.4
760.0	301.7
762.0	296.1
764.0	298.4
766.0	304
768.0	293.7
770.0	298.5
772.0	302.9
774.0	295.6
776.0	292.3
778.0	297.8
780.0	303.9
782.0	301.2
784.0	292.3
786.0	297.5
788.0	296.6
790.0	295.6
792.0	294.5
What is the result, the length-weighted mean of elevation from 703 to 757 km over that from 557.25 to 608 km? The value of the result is 1.3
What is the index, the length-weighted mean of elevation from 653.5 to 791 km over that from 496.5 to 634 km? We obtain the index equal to 1.16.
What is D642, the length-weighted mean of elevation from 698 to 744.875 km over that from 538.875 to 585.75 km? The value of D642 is 1.21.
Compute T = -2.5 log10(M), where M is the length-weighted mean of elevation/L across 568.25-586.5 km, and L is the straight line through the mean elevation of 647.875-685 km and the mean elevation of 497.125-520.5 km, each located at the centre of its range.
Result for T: 0.40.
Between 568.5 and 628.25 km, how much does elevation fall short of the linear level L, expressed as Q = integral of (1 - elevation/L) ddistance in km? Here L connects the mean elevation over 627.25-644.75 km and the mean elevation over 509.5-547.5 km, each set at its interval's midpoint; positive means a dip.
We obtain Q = 6.5 km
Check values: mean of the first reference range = 244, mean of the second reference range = 287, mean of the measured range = 243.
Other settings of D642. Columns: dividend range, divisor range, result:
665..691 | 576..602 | 1.35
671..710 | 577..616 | 1.19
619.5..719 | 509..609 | 1.19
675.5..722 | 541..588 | 1.23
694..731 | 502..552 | 1.15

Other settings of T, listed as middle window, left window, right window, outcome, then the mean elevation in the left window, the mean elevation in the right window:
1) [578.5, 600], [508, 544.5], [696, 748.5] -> 0.19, 238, 285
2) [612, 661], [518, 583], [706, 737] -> -0.08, 248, 284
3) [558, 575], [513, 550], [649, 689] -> 0.11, 255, 286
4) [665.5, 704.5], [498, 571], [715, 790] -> -0.02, 252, 293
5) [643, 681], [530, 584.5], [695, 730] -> -0.06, 246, 282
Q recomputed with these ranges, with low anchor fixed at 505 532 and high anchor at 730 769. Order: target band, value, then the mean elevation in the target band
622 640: -2.6 km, 289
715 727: 0.0 km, 284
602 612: -1.8 km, 288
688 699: -0.4 km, 285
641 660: -1.7 km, 283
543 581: -2.1 km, 241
